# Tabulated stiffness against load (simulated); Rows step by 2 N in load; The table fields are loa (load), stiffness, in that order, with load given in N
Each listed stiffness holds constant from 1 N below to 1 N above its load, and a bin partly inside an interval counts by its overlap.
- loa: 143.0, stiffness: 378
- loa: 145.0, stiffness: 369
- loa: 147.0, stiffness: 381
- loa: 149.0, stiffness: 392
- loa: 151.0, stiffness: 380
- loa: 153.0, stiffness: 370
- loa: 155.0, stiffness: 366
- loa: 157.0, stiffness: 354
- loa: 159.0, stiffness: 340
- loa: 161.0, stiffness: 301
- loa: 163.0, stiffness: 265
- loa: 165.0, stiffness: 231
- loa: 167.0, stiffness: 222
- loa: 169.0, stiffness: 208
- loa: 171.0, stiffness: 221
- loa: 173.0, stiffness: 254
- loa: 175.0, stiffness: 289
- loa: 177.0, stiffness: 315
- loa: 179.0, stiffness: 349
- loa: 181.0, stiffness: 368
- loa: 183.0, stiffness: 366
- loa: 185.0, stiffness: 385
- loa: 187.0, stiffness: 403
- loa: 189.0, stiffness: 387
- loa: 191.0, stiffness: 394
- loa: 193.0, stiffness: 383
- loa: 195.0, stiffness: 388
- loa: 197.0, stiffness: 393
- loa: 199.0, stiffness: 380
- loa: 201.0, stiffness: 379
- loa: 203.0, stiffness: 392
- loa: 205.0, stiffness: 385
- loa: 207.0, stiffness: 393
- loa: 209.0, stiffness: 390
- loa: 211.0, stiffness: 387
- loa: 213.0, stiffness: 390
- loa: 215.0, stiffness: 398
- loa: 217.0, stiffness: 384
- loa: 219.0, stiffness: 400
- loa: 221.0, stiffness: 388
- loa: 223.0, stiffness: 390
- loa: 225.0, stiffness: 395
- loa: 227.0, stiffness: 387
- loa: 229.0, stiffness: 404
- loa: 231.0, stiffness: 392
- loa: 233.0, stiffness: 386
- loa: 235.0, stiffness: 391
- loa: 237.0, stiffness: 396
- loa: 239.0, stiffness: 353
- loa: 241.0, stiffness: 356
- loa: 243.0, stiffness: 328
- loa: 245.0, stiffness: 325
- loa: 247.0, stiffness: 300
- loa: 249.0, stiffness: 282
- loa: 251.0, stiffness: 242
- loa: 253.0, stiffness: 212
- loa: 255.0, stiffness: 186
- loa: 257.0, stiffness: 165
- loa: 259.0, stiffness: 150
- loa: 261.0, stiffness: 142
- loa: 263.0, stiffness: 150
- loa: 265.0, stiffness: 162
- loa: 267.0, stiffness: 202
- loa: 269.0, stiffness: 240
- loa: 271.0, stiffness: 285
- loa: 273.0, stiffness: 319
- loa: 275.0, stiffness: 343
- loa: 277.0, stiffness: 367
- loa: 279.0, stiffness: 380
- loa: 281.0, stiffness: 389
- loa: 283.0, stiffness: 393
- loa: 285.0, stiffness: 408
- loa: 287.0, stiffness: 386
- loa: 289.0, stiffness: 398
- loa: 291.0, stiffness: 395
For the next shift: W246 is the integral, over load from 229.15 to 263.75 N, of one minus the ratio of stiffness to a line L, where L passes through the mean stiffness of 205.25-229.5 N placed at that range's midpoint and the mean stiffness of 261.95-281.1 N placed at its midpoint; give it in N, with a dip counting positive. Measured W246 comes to 5.4 N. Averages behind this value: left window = 392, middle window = 284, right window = 278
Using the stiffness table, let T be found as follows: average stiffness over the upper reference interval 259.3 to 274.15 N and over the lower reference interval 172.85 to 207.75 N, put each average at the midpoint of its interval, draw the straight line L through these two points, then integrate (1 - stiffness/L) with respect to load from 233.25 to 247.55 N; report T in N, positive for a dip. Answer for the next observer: -4.6 N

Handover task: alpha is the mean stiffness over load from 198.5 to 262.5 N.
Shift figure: 337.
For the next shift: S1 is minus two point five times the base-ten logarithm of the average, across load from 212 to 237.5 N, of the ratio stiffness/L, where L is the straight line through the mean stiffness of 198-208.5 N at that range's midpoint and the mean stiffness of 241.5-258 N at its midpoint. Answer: -0.20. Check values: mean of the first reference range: 386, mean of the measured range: 392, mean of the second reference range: 258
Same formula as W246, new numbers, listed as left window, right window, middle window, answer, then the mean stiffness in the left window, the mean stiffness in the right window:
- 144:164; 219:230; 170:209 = 1.4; 352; 393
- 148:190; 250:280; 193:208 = -4.7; 322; 236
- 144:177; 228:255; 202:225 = -4.8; 309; 330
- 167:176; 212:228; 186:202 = -4.1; 241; 392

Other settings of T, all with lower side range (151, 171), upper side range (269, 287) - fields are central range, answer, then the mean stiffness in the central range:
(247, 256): 2.7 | 238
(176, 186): -1.7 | 357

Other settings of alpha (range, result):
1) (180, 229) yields 388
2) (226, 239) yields 390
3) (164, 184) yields 282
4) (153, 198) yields 327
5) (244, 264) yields 215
